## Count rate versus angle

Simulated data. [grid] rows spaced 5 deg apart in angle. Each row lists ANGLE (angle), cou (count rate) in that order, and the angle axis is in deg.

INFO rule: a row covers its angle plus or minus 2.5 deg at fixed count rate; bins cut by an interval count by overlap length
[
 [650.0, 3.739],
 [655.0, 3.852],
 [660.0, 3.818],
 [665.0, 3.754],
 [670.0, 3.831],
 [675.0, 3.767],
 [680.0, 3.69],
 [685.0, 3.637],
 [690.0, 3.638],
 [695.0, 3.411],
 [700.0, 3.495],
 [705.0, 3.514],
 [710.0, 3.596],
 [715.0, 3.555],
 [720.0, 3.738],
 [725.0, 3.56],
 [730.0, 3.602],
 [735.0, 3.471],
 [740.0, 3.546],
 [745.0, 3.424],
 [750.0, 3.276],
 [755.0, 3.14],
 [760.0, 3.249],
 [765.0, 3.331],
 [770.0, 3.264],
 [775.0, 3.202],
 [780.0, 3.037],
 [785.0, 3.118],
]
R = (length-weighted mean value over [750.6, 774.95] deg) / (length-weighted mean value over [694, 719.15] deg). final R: 0.9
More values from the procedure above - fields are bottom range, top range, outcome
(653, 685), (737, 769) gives 0.88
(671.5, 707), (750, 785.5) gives 0.89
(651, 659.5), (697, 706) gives 0.91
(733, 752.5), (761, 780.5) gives 0.94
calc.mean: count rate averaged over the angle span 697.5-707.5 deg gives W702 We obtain 3.5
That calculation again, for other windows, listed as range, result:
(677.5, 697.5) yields 3.59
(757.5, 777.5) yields 3.26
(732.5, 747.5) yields 3.48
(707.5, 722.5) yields 3.63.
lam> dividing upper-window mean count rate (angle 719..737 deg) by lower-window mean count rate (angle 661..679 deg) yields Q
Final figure 0.9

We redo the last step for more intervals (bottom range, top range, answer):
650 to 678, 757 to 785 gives 0.84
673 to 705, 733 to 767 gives 0.93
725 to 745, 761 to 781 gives 0.91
